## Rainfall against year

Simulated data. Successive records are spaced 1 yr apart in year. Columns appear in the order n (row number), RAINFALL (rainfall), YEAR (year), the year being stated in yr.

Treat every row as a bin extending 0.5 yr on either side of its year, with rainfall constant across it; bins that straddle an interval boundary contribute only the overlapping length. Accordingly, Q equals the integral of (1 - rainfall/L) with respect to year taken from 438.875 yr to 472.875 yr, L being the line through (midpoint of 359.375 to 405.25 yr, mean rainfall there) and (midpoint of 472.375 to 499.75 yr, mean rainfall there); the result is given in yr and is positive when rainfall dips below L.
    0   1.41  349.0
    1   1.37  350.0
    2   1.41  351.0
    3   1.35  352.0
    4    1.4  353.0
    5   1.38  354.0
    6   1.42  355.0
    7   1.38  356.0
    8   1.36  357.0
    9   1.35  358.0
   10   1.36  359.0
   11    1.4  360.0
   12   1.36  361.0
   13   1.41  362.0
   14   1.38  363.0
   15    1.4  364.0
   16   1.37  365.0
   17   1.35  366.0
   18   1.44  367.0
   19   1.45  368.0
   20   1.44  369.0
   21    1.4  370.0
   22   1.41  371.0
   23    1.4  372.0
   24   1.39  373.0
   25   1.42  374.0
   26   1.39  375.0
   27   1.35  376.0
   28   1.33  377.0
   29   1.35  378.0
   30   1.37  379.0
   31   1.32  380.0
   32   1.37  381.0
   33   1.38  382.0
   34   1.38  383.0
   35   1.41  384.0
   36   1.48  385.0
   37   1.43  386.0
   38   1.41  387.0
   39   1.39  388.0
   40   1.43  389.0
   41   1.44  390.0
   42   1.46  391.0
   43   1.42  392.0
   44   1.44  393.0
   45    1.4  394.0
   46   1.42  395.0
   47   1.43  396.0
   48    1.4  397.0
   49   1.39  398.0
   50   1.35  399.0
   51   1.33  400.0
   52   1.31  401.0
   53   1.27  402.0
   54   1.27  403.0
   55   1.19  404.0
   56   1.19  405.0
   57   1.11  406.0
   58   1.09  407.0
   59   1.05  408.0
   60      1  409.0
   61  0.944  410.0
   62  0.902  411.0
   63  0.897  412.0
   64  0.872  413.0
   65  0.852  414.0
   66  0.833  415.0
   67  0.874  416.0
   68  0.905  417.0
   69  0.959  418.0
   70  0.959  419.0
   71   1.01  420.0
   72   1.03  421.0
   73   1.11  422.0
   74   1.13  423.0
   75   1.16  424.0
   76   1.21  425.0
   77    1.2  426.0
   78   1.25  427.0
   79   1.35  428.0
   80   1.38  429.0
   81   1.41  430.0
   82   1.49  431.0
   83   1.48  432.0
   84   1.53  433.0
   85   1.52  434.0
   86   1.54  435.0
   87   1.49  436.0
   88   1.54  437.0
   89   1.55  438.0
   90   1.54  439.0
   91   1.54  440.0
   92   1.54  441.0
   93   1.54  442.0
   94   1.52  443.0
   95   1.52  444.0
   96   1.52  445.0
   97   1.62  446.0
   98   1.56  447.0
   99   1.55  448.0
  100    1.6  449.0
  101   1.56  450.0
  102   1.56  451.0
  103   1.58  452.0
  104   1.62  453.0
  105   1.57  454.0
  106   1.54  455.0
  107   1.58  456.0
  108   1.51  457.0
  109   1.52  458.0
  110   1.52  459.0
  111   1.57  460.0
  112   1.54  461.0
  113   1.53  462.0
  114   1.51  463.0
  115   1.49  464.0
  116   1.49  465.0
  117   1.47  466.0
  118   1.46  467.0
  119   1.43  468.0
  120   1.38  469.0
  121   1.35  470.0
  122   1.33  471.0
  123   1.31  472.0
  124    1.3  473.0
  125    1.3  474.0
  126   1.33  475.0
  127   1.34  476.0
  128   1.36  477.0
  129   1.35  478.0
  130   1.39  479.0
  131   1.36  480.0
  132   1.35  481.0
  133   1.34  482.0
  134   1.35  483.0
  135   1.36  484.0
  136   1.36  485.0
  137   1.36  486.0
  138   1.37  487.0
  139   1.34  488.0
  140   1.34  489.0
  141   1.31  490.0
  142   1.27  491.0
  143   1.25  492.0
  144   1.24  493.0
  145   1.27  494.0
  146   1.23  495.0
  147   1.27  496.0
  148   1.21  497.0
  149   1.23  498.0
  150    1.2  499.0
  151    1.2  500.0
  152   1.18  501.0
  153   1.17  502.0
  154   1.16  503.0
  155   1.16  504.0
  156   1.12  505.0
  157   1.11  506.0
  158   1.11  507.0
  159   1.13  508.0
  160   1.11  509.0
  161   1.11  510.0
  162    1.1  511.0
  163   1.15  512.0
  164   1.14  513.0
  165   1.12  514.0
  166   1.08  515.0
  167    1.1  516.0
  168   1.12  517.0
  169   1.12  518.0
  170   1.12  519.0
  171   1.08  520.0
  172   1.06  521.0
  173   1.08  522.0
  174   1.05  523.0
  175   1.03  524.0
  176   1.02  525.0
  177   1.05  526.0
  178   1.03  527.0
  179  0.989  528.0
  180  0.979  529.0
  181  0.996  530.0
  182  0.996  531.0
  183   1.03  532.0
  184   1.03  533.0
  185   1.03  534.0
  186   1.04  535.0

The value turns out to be -4.61 yr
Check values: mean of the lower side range 1.38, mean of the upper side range 1.31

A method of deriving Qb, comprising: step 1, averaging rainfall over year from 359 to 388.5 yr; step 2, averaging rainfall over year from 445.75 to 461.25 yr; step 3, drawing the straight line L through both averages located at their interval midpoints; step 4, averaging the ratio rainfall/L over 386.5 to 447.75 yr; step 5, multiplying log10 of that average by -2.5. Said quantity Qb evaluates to 0.155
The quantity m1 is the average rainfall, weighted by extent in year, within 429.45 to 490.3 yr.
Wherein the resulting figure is 1.46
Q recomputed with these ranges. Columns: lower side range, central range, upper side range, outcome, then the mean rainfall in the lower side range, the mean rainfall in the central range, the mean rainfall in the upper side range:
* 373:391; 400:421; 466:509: 5.1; 1.39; 1.03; 1.29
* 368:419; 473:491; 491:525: -2.6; 1.26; 1.34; 1.15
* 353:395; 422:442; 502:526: -2.1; 1.4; 1.41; 1.1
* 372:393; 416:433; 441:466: 3.4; 1.4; 1.19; 1.54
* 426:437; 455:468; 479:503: -1.5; 1.44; 1.51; 1.28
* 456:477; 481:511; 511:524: 0.1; 1.44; 1.24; 1.1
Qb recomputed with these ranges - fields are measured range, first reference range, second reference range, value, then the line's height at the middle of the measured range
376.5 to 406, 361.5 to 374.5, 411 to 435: -0.06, 1.3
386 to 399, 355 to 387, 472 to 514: -0.04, 1.36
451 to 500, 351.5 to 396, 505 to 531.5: -0.18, 1.17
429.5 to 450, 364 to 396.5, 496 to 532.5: -0.20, 1.27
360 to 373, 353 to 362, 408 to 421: -0.07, 1.31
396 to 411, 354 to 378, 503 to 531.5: 0.09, 1.31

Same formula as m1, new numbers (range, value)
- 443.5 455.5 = 1.57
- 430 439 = 1.51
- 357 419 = 1.29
